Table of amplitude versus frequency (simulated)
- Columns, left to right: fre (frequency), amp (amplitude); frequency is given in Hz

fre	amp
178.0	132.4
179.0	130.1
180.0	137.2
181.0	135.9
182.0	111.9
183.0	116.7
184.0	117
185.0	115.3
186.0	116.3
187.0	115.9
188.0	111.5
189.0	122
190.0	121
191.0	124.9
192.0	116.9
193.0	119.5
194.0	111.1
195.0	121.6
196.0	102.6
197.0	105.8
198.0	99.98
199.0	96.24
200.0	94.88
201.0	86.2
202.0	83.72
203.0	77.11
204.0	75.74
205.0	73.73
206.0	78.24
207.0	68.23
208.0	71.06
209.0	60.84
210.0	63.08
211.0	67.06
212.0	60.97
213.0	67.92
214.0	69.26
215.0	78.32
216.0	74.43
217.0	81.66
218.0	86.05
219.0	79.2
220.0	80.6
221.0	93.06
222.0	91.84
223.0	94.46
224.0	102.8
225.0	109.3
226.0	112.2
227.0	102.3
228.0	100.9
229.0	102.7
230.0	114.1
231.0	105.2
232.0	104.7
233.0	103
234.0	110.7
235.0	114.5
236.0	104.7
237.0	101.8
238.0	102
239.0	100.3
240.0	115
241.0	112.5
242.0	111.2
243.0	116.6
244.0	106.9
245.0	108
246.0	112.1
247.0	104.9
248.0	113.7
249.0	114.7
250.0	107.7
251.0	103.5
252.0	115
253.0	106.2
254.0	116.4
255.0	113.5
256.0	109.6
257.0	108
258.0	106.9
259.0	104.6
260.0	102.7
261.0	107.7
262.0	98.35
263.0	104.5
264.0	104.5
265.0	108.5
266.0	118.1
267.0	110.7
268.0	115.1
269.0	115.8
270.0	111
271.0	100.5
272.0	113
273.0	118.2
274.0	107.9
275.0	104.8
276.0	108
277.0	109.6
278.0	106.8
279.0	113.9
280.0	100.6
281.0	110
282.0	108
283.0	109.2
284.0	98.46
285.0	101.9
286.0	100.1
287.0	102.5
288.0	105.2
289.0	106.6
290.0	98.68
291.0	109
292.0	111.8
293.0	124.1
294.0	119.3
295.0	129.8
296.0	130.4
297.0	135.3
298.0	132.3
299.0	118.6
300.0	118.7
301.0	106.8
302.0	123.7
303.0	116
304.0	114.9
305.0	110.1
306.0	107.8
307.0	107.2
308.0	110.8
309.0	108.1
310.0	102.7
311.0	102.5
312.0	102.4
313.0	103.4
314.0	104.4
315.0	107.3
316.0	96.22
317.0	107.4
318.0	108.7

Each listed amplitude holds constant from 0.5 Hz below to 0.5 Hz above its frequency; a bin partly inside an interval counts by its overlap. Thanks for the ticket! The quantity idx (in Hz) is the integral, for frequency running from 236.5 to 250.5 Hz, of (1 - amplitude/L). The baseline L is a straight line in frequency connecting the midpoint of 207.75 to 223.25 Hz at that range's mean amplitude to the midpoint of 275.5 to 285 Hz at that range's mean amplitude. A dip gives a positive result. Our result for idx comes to -3.1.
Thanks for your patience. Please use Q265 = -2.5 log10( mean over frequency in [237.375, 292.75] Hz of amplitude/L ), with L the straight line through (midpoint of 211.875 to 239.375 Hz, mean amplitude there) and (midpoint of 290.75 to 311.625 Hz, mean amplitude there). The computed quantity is -0.024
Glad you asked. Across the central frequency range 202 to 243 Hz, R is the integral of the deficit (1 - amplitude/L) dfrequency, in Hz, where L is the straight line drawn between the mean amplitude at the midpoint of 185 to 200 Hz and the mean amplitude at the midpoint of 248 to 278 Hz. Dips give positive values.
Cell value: 7.5 Hz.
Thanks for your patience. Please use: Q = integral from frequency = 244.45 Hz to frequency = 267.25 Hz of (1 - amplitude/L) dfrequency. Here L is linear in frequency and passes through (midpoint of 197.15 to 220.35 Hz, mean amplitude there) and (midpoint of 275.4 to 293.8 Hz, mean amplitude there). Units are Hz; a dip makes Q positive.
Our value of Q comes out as -3.1 Hz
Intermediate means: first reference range 77.6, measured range 109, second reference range 107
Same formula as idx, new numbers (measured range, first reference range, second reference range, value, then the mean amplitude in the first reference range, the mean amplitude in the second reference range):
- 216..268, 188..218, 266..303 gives -2.43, 89.1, 112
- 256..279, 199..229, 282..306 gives -1.12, 82.8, 114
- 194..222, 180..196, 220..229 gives 6.82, 119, 99.8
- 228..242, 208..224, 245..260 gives -1.94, 77.2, 109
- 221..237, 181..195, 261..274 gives 1.29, 118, 110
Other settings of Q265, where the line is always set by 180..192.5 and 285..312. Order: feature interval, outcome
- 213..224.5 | 0.37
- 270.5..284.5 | 0.06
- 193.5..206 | 0.26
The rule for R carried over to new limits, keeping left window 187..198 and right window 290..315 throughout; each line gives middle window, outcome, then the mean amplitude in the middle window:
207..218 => 4.3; 70.2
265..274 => 0.2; 112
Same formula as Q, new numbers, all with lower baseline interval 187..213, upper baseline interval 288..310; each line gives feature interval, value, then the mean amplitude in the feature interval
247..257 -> -0.6 Hz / 111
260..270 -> -0.1 Hz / 109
